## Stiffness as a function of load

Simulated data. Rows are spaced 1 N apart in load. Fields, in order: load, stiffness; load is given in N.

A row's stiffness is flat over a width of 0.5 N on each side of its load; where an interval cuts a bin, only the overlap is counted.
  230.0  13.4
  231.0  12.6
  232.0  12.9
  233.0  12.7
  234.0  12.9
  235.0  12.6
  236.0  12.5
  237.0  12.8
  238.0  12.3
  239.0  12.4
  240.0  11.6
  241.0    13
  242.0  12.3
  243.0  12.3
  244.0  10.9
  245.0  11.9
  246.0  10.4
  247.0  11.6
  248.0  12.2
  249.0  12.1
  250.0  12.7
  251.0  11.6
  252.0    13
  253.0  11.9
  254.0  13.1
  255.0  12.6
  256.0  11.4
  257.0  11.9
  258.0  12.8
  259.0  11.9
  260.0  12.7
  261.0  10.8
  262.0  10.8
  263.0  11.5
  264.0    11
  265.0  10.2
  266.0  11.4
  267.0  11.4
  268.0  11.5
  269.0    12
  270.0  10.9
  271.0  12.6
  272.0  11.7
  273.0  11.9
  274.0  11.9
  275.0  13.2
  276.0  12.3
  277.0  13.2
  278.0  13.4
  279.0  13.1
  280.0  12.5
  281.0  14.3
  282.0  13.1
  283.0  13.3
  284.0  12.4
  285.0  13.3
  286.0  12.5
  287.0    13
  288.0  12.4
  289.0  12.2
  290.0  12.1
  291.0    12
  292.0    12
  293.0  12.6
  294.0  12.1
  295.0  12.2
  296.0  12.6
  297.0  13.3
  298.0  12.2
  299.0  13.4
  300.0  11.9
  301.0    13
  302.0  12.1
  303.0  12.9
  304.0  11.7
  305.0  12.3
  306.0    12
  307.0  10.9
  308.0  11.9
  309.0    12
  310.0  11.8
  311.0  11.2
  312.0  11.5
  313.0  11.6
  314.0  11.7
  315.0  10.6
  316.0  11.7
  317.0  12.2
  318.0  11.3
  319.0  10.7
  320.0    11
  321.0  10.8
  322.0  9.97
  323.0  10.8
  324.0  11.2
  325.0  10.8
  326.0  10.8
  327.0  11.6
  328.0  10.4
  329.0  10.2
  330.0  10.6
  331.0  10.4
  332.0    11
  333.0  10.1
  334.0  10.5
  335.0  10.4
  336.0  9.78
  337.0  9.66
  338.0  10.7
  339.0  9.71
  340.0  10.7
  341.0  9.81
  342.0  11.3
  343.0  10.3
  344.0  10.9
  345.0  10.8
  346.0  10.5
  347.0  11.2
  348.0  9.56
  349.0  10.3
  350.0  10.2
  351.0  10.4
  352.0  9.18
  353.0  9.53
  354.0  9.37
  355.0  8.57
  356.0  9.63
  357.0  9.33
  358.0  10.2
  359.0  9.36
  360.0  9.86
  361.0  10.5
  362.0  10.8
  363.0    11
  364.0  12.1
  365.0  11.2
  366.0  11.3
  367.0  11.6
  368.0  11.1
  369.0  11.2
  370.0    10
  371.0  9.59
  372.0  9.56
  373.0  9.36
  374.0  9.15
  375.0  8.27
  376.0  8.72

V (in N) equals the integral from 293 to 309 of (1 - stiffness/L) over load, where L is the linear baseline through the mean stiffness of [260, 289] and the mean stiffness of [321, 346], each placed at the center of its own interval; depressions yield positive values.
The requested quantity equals -1.2 N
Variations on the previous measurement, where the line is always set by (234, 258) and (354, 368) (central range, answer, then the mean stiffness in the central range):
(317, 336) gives 0.4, 10.7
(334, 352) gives 0.6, 10.3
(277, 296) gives -1.9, 12.7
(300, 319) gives -1.0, 11.8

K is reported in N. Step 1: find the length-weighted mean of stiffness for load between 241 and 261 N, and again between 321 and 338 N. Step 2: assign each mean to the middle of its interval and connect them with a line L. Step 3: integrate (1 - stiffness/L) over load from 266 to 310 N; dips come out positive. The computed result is -4.08 N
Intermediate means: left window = 12.1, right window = 10.5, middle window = 12.4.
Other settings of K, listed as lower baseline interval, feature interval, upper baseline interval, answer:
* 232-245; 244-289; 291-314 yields 0.4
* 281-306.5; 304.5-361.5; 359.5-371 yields 5.1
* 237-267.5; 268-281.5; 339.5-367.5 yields -1.1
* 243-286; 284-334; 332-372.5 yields -2.1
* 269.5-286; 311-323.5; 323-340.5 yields -0.1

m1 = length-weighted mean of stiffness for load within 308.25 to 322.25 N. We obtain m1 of 11.3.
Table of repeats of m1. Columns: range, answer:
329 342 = 10.3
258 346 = 11.6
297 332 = 11.5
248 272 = 11.8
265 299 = 12.4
